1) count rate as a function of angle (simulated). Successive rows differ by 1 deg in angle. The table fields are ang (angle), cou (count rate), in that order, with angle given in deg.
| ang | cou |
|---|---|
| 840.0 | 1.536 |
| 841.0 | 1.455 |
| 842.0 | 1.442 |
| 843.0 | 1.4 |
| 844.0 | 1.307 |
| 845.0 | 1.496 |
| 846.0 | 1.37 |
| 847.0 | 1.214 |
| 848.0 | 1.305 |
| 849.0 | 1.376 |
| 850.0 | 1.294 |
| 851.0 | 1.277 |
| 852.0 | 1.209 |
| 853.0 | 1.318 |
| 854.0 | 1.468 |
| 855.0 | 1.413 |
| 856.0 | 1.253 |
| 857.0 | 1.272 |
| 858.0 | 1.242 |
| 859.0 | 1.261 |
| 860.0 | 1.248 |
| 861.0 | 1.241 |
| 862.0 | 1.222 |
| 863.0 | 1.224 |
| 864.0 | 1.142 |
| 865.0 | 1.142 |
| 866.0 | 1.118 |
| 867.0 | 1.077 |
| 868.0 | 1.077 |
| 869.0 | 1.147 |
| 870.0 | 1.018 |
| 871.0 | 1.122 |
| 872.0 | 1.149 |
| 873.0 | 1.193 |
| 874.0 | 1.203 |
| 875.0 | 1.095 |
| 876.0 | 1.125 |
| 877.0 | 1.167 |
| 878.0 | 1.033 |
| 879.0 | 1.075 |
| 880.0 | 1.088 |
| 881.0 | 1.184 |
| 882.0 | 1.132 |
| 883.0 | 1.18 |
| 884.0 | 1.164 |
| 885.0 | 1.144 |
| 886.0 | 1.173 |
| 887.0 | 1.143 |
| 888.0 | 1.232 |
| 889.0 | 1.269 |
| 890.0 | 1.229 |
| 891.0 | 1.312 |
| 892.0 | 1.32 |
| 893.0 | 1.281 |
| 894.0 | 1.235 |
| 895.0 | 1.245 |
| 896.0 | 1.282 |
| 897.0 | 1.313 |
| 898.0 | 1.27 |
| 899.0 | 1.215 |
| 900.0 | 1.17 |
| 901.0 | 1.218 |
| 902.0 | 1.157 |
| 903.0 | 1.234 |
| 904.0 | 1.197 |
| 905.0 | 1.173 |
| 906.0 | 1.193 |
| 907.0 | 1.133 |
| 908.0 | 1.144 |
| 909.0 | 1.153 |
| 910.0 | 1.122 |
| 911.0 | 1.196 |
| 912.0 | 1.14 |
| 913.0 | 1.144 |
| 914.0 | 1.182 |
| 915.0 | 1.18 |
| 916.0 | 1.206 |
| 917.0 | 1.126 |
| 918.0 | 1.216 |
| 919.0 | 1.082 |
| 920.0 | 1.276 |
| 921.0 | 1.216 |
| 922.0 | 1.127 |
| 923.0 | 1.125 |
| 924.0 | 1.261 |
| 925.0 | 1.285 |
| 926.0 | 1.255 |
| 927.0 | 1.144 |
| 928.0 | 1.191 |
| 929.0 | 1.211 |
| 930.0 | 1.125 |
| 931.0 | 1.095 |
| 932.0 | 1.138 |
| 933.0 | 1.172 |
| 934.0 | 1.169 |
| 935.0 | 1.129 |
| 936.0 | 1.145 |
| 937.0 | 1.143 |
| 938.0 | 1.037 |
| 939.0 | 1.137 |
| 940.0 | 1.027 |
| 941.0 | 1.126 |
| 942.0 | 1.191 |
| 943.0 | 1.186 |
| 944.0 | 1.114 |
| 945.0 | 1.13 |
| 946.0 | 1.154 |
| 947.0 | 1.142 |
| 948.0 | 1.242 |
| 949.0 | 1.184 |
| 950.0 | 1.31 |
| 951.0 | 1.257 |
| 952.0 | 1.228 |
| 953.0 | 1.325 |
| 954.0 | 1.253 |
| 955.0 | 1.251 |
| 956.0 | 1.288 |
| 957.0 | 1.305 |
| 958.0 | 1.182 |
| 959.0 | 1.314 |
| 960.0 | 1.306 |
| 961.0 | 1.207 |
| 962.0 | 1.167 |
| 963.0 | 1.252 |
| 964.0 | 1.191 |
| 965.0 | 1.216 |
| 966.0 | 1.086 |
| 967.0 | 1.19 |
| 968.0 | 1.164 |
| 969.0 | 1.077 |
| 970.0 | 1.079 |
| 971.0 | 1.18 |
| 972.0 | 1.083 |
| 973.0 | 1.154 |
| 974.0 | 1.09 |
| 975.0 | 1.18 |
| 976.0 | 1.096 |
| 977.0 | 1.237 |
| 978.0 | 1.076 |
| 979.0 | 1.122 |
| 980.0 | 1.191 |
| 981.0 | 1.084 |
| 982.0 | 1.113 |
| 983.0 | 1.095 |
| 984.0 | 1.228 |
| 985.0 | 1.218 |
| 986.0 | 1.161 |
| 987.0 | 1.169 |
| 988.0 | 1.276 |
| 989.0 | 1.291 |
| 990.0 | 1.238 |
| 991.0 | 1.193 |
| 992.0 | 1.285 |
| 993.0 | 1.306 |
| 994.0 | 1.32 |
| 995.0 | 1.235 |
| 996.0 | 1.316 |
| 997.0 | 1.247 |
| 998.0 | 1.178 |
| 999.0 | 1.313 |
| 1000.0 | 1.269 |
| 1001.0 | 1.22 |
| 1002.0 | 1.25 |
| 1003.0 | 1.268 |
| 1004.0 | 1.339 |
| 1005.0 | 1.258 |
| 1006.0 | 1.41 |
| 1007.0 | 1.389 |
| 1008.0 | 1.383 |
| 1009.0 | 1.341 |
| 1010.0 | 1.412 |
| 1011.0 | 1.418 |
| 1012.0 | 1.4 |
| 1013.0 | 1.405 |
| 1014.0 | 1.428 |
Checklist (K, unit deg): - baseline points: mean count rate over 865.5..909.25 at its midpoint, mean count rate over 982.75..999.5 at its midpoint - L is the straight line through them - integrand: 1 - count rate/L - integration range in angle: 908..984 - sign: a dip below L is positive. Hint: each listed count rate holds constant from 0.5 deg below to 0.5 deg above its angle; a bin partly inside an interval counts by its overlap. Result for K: 2.5 deg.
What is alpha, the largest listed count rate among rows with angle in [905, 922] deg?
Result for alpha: 1.276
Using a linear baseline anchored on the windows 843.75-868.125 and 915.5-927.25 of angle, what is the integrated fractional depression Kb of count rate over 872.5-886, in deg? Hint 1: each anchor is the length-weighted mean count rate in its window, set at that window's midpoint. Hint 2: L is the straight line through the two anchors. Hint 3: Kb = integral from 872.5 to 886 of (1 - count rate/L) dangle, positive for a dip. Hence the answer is 1.1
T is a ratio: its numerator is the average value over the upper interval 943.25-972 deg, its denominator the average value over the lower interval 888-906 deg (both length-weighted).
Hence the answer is 0.97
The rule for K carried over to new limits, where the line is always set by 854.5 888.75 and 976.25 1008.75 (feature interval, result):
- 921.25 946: 1.1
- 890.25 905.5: -0.7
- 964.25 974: 0.7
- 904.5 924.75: 0.4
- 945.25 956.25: -0.2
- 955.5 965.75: -0.2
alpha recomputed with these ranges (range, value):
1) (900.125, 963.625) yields 1.325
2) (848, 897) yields 1.468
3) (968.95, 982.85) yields 1.237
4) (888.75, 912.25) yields 1.32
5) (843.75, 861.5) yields 1.496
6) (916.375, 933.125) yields 1.285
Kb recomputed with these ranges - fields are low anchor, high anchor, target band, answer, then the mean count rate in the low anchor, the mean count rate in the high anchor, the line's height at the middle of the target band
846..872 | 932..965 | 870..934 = 1.6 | 1.23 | 1.2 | 1.21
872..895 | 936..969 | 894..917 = -0.2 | 1.18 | 1.19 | 1.19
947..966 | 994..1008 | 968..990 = 1.9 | 1.24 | 1.29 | 1.27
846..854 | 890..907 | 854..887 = 2.7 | 1.3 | 1.24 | 1.27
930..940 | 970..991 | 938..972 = -1.5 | 1.12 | 1.16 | 1.14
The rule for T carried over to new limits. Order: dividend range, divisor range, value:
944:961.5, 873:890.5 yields 1.07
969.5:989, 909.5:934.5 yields 0.98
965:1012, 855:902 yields 1.03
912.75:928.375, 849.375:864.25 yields 0.93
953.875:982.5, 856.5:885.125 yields 1.02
